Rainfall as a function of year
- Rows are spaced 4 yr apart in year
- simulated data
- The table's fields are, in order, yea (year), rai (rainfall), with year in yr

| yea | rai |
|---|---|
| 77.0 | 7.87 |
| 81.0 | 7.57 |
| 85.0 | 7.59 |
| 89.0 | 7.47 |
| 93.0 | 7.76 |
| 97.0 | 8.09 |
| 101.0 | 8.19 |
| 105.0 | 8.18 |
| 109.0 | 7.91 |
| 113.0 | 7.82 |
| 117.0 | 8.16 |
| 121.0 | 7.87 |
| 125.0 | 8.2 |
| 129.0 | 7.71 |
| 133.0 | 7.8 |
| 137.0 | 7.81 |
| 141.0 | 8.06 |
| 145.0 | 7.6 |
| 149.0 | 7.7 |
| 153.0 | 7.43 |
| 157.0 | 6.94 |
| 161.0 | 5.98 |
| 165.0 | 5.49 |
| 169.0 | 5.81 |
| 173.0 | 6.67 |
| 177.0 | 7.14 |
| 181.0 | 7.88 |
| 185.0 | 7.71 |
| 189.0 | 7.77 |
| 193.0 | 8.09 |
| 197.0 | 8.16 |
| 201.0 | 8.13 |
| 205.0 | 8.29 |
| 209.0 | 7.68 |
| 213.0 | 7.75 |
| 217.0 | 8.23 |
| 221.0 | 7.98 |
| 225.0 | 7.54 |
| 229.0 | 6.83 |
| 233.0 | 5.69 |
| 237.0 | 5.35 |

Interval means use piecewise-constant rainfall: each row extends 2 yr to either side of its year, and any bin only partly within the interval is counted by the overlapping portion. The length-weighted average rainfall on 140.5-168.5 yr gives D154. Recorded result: 6.91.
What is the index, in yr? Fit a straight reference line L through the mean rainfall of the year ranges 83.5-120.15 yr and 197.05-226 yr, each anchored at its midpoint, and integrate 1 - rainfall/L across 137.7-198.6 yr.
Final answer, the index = 5.46 yr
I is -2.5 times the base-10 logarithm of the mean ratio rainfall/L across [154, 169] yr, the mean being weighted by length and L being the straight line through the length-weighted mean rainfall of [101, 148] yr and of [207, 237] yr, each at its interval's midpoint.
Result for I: 0.23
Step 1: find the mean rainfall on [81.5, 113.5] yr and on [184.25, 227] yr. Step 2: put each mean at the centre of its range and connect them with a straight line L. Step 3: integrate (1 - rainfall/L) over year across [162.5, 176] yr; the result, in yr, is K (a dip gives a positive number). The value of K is 3.1 yr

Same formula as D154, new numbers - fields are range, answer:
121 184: 7.24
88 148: 7.91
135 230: 7.45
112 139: 7.91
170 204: 7.66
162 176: 6.07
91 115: 7.99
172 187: 7.4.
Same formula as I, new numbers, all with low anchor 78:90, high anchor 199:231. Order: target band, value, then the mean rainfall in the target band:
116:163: 0.01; 7.59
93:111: -0.06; 8.06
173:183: 0.06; 7.34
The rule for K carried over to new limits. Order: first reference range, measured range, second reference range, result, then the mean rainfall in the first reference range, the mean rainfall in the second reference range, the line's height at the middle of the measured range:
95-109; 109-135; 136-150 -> 0.12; 8.12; 7.8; 7.96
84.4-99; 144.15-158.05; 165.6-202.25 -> 0.15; 7.74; 7.4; 7.52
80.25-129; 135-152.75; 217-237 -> -0.36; 7.9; 6.97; 7.6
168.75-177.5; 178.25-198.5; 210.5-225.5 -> -2.47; 6.58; 7.9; 7.03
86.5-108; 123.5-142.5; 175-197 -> -0.11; 7.93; 7.76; 7.86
